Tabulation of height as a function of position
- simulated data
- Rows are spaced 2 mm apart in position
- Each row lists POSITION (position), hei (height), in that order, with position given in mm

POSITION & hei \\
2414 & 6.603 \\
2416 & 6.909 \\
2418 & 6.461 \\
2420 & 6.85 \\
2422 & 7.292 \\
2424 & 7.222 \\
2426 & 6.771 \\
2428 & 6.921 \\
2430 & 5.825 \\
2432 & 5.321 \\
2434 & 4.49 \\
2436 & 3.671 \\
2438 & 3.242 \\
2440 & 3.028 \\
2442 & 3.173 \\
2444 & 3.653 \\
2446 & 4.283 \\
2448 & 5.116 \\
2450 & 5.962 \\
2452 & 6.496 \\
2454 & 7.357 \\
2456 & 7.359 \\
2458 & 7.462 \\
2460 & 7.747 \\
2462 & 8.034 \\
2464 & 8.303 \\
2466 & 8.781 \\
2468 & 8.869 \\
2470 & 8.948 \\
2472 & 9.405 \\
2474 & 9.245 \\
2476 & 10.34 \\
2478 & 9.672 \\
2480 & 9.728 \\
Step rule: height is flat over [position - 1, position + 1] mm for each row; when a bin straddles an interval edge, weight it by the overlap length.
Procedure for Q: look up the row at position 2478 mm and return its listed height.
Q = 9.672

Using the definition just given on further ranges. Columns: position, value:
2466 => 8.781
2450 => 5.962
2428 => 6.921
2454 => 7.357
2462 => 8.034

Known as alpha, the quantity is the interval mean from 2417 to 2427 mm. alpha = 6.92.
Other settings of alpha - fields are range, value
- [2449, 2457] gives 6.79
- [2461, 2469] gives 8.5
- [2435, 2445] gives 3.35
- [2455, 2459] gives 7.41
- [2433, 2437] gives 4.08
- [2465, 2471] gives 8.87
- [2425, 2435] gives 5.87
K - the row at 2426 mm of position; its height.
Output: 6.771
